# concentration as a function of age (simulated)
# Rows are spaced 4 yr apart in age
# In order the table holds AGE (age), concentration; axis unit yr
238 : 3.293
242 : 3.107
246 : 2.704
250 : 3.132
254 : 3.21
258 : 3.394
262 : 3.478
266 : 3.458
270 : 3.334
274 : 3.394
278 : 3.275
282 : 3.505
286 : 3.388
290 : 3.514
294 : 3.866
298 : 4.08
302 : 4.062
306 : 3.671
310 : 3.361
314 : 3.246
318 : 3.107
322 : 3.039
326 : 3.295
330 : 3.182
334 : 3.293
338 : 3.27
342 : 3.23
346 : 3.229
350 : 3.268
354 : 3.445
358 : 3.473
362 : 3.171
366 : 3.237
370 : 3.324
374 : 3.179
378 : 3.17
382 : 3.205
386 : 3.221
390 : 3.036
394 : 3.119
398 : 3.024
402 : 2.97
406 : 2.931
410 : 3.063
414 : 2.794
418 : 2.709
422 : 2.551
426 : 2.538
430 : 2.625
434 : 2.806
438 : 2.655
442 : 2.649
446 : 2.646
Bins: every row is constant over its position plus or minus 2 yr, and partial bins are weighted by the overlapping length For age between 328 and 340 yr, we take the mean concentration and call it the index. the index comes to 3.25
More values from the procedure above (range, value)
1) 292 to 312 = 3.81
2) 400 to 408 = 2.95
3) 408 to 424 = 2.78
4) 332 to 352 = 3.26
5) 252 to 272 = 3.37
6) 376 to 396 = 3.15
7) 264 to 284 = 3.39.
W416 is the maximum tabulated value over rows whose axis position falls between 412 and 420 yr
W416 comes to 2.794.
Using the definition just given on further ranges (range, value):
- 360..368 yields 3.237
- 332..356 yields 3.445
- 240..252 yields 3.132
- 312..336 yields 3.295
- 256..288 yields 3.505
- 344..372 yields 3.473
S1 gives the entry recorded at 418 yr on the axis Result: 2.709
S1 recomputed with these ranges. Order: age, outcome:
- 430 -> 2.625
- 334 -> 3.293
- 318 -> 3.107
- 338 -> 3.27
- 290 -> 3.514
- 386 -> 3.221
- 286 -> 3.388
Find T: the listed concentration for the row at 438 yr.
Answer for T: 2.655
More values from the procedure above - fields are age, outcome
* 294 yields 3.866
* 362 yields 3.171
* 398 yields 3.024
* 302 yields 4.062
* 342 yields 3.23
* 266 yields 3.458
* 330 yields 3.182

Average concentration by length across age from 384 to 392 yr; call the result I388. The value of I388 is 3.13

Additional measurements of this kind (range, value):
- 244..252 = 2.92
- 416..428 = 2.6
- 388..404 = 3.04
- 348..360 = 3.4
